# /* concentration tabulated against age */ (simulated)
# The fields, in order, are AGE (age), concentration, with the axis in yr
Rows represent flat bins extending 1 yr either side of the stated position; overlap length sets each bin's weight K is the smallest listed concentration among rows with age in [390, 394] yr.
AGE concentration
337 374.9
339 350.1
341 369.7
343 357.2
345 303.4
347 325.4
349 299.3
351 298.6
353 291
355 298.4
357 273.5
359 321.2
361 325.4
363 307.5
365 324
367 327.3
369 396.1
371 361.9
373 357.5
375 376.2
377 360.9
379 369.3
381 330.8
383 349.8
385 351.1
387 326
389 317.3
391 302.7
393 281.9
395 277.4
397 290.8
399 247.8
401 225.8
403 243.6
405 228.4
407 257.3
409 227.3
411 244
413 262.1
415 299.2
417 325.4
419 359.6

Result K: 281.9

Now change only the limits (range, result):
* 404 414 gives 227.3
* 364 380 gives 324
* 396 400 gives 247.8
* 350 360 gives 273.5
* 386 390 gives 317.3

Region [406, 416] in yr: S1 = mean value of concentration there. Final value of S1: 258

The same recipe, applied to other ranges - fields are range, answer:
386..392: 315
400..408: 239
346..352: 308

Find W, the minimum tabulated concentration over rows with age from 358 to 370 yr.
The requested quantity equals 307.5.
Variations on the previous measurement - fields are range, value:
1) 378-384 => 330.8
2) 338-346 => 303.4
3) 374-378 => 360.9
